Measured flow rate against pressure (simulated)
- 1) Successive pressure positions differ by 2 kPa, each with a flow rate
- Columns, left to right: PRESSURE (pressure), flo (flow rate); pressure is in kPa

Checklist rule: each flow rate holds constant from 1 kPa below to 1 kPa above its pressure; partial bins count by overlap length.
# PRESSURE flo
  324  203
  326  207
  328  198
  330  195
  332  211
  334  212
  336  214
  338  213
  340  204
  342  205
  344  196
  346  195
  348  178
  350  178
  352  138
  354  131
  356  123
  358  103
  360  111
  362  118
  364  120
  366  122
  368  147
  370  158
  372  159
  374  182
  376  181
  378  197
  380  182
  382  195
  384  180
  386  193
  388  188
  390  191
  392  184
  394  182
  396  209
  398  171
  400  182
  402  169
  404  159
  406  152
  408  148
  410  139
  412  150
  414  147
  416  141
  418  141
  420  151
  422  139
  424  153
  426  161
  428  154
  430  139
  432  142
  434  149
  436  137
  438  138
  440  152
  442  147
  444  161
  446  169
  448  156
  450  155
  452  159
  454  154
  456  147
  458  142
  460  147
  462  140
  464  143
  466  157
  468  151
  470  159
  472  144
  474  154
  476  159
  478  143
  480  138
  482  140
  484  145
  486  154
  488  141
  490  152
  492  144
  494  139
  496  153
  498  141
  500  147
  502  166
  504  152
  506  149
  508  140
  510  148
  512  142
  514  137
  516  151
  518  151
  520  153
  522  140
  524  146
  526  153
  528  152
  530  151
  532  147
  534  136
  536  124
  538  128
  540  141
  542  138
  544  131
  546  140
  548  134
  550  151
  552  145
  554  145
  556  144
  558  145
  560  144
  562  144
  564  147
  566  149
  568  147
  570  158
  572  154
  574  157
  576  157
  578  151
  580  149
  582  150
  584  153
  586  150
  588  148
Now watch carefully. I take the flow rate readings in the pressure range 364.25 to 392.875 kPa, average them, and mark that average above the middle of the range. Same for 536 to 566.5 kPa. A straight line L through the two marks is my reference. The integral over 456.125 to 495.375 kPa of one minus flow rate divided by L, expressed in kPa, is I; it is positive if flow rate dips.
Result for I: 2.1 kPa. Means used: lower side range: 174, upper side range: 141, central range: 147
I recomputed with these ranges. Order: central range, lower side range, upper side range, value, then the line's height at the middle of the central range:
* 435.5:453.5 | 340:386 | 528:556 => -0.23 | 151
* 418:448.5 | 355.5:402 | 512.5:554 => 1.44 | 157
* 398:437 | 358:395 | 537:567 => 2.08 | 159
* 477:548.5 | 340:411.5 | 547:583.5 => 4.18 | 153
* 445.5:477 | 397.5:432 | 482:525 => -0.53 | 149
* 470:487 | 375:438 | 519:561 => 0.51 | 152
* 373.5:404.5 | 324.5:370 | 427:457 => -4.52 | 161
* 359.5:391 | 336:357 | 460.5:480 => 1.12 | 171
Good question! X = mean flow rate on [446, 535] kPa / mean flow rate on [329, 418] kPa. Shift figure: 0.9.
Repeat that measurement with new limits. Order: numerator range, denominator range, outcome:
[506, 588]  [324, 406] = 0.83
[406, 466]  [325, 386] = 0.86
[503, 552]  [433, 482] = 0.96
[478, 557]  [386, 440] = 0.91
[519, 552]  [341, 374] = 0.95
